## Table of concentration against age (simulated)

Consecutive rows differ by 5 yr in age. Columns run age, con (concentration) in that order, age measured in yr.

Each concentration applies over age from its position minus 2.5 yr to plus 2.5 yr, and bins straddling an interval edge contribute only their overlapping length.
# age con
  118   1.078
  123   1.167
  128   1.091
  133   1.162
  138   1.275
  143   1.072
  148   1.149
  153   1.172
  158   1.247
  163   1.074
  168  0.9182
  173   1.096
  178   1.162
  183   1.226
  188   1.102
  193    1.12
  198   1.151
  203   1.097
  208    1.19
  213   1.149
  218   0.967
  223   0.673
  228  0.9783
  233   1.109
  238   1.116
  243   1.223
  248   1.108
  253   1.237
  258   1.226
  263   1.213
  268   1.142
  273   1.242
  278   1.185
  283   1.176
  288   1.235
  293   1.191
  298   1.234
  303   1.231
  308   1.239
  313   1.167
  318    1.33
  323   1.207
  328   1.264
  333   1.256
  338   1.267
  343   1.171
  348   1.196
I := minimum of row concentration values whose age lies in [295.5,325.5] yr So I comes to 1.167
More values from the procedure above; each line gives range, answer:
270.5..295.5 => 1.176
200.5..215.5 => 1.097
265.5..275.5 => 1.142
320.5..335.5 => 1.207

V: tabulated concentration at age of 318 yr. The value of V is 1.33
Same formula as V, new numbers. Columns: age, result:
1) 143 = 1.072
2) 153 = 1.172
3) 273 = 1.242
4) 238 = 1.116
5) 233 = 1.109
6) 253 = 1.237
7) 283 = 1.176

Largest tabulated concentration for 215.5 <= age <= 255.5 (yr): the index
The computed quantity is 1.237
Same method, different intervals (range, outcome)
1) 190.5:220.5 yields 1.19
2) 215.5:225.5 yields 0.967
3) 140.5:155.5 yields 1.172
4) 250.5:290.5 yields 1.242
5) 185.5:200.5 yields 1.151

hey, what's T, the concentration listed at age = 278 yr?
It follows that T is 1.185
